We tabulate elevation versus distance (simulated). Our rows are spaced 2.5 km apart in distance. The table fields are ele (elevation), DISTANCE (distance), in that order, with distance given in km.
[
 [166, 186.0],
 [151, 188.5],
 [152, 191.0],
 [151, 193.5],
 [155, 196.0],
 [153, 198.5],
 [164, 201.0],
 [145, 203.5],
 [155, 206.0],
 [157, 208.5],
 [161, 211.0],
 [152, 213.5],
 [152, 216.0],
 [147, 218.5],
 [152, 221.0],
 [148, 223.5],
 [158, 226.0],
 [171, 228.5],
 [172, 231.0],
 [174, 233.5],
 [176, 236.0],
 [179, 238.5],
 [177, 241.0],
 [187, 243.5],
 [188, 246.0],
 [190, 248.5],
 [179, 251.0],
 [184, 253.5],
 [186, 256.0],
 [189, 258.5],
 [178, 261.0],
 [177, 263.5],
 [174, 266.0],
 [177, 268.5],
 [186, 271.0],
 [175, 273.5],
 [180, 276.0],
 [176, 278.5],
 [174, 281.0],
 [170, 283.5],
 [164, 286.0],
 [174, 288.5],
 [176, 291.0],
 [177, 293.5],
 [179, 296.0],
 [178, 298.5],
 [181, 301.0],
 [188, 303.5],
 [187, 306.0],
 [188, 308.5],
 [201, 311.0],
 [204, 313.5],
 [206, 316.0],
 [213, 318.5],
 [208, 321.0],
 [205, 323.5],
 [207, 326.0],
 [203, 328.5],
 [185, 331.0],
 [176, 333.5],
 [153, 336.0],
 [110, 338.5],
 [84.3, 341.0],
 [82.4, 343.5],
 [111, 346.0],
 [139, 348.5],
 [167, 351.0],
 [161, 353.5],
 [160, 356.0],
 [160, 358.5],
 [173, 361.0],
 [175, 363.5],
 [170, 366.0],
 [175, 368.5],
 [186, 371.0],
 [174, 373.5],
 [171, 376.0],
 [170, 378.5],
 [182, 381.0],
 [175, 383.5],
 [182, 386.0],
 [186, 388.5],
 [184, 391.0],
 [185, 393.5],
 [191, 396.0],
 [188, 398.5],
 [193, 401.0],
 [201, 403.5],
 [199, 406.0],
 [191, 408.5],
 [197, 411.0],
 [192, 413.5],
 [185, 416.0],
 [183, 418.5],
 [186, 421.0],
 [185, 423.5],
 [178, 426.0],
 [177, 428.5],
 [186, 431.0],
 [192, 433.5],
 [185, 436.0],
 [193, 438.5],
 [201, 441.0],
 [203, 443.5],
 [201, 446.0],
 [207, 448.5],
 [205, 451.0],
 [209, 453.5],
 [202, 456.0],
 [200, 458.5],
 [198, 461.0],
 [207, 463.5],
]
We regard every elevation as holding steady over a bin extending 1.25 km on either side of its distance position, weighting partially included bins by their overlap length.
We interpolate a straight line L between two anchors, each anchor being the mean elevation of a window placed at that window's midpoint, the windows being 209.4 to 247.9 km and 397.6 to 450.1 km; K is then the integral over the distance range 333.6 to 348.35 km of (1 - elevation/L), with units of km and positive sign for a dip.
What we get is 5.3 km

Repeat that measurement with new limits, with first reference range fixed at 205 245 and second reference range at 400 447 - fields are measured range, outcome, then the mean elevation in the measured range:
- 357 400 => 1.6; 178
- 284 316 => -1.8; 184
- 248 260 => -1.2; 185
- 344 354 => 2.3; 139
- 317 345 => 1.9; 166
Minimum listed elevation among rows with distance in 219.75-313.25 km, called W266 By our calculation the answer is 148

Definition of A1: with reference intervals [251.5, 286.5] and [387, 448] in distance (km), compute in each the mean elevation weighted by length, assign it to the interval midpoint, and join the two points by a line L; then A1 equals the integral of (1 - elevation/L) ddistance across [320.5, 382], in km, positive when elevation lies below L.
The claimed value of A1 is 7.3 km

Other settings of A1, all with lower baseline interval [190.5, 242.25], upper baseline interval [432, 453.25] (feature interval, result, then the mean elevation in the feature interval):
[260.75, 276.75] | -0.9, 178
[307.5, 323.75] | -2.5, 204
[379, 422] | 0.8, 188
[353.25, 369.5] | 1.5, 168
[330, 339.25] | 1.1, 158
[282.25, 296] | 0.0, 173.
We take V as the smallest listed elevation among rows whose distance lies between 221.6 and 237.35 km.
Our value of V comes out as 148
